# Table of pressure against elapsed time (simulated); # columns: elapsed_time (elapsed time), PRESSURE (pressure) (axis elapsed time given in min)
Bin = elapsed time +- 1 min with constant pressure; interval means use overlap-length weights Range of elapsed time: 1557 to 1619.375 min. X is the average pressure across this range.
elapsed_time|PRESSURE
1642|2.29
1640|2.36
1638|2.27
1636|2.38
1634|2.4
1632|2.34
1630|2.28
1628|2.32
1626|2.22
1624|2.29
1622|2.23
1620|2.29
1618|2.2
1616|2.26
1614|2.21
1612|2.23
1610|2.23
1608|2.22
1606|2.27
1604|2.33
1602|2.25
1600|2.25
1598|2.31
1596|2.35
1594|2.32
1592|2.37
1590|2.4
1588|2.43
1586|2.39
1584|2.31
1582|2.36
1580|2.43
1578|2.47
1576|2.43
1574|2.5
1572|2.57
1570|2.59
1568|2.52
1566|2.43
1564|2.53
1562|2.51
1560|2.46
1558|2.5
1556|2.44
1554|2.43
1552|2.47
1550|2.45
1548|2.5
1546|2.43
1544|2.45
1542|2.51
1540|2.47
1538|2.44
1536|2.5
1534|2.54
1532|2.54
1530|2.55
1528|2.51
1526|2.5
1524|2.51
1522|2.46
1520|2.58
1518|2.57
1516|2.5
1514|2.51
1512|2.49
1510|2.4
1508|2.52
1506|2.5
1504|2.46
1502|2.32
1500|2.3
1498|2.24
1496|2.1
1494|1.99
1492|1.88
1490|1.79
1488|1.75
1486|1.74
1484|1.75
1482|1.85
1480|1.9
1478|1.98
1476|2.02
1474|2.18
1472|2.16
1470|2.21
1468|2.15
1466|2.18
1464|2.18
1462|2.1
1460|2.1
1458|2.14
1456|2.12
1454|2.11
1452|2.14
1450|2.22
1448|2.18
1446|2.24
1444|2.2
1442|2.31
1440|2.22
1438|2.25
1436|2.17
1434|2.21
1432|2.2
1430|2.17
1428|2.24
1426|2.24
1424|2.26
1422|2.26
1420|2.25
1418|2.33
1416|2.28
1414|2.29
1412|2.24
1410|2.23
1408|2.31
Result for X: 2.37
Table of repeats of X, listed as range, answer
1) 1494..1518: 2.38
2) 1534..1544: 2.48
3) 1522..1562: 2.48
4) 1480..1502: 1.95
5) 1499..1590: 2.47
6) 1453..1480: 2.12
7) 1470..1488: 1.95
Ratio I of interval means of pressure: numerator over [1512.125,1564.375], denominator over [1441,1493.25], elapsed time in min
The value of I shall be 1.2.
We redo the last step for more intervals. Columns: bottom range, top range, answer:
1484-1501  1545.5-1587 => 1.26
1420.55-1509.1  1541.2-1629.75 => 1.11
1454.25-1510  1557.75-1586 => 1.17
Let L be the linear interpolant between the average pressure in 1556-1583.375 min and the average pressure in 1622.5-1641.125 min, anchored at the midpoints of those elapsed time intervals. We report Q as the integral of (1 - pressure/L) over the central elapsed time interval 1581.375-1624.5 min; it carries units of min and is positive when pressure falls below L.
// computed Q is 1.8 min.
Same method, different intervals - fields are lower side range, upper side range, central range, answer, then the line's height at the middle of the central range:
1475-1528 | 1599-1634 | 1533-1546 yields -1.4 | 2.24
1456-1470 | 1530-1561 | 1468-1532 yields 1.7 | 2.29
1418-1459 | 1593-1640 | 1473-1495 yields 3.3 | 2.23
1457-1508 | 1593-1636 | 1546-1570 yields -3.1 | 2.2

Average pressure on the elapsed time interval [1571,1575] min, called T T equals 2.54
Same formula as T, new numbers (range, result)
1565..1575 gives 2.52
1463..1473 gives 2.18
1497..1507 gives 2.36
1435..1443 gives 2.24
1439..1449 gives 2.23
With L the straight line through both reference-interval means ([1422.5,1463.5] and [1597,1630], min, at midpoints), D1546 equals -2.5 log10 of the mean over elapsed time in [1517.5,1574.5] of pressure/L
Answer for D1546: -0.12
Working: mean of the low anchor 2.19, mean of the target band 2.5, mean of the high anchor 2.26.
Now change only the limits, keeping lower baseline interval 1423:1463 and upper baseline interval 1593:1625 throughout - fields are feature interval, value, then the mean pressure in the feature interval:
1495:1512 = -0.07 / 2.36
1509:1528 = -0.13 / 2.5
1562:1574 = -0.13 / 2.52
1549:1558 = -0.10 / 2.45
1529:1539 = -0.13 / 2.51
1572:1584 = -0.09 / 2.44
